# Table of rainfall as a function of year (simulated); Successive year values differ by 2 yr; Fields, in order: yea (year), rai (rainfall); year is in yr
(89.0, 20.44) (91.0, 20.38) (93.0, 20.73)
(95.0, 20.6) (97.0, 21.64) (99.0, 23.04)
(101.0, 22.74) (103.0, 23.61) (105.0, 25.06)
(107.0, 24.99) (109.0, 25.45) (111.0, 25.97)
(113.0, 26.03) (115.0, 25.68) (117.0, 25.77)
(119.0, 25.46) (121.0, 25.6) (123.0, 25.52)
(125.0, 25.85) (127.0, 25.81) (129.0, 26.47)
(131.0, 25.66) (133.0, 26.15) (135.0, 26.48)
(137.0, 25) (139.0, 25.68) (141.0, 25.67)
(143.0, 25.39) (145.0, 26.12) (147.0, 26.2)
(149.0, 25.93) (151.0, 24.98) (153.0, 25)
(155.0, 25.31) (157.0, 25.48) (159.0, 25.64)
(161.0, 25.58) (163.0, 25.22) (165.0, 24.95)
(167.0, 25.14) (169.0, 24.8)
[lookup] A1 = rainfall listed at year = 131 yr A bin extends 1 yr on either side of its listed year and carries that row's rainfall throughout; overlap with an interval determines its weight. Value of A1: 25.66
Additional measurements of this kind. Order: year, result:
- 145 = 26.12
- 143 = 25.39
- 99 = 23.04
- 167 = 25.14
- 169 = 24.8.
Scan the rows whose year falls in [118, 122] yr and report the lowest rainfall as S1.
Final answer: 25.46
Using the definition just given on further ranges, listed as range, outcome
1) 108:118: 25.45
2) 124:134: 25.66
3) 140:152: 24.98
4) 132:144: 25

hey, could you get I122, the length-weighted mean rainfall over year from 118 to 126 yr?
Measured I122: 25.6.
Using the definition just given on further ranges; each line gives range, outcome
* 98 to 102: 22.9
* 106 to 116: 25.6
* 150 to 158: 25.2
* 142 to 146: 25.8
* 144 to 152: 25.8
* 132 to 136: 26.3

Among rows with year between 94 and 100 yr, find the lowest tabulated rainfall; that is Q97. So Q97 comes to 20.6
